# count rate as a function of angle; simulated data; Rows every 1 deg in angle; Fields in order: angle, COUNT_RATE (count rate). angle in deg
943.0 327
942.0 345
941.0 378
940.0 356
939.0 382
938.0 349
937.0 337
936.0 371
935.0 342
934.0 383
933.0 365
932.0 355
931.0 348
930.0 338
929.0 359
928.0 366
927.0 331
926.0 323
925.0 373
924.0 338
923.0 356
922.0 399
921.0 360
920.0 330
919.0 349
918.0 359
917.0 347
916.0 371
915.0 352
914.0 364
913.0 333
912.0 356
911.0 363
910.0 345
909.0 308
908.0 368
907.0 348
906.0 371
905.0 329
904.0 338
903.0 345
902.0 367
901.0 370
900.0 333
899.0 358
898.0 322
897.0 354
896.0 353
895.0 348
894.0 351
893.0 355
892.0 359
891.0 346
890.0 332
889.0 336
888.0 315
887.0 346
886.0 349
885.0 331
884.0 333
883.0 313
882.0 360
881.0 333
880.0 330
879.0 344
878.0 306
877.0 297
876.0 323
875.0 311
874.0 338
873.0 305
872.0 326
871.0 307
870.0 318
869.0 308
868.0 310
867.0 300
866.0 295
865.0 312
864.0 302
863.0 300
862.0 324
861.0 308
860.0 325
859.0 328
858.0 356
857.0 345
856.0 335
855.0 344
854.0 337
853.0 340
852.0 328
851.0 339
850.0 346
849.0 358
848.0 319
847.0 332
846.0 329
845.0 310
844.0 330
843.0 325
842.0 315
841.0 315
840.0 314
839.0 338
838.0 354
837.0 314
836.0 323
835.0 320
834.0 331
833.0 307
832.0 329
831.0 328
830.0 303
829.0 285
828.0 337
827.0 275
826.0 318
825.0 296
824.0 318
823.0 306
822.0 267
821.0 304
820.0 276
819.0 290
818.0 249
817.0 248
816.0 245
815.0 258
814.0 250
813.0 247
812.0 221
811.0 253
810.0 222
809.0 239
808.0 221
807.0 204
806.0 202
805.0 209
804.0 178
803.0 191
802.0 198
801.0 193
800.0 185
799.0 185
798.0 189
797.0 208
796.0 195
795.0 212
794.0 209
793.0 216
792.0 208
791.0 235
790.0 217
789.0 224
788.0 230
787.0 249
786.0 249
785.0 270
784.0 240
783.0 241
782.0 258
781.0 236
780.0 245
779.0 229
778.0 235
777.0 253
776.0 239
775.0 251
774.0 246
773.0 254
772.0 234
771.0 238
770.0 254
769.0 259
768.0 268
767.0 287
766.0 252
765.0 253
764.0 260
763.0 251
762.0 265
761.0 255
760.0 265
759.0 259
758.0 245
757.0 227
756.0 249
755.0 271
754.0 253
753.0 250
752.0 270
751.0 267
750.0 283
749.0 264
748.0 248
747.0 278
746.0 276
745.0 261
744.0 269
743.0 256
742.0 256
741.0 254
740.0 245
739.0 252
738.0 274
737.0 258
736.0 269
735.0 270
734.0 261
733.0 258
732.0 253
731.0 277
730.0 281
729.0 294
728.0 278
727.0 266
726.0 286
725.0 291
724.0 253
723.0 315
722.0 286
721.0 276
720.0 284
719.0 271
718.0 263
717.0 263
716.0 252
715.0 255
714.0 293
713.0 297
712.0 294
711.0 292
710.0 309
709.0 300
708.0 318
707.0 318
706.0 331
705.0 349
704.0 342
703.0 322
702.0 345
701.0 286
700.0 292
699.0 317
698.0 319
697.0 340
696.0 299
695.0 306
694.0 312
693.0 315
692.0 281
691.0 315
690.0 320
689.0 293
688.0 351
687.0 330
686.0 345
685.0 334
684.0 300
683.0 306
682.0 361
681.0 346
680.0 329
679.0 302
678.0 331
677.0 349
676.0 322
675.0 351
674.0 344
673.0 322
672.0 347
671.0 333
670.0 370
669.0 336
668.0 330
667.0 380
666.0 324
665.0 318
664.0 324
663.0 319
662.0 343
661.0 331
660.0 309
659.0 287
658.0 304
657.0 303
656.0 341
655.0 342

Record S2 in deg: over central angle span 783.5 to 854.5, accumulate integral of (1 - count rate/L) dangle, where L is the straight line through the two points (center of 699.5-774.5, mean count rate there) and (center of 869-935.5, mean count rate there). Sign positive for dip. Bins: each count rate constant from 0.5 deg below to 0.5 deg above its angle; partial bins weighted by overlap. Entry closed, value 8.91 deg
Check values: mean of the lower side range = 273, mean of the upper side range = 343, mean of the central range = 270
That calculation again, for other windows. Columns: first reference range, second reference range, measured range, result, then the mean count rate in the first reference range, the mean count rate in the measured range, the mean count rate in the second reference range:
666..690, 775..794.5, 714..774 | 2.1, 335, 264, 236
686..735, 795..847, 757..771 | 1.3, 297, 258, 270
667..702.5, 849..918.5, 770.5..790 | 5.2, 326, 243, 336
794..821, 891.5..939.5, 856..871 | -1.4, 223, 317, 353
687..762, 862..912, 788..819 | 9.0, 283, 218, 333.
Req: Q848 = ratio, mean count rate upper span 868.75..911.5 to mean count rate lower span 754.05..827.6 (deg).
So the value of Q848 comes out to 1.4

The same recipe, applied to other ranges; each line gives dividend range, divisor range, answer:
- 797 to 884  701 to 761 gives 1.06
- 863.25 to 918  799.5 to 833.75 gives 1.30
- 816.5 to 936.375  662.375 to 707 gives 1.01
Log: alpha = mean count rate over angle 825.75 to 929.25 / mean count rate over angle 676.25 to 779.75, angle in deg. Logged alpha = 1.18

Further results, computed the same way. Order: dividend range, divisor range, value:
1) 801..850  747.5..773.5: 1.10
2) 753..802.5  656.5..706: 0.73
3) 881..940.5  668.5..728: 1.12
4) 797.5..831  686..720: 0.81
